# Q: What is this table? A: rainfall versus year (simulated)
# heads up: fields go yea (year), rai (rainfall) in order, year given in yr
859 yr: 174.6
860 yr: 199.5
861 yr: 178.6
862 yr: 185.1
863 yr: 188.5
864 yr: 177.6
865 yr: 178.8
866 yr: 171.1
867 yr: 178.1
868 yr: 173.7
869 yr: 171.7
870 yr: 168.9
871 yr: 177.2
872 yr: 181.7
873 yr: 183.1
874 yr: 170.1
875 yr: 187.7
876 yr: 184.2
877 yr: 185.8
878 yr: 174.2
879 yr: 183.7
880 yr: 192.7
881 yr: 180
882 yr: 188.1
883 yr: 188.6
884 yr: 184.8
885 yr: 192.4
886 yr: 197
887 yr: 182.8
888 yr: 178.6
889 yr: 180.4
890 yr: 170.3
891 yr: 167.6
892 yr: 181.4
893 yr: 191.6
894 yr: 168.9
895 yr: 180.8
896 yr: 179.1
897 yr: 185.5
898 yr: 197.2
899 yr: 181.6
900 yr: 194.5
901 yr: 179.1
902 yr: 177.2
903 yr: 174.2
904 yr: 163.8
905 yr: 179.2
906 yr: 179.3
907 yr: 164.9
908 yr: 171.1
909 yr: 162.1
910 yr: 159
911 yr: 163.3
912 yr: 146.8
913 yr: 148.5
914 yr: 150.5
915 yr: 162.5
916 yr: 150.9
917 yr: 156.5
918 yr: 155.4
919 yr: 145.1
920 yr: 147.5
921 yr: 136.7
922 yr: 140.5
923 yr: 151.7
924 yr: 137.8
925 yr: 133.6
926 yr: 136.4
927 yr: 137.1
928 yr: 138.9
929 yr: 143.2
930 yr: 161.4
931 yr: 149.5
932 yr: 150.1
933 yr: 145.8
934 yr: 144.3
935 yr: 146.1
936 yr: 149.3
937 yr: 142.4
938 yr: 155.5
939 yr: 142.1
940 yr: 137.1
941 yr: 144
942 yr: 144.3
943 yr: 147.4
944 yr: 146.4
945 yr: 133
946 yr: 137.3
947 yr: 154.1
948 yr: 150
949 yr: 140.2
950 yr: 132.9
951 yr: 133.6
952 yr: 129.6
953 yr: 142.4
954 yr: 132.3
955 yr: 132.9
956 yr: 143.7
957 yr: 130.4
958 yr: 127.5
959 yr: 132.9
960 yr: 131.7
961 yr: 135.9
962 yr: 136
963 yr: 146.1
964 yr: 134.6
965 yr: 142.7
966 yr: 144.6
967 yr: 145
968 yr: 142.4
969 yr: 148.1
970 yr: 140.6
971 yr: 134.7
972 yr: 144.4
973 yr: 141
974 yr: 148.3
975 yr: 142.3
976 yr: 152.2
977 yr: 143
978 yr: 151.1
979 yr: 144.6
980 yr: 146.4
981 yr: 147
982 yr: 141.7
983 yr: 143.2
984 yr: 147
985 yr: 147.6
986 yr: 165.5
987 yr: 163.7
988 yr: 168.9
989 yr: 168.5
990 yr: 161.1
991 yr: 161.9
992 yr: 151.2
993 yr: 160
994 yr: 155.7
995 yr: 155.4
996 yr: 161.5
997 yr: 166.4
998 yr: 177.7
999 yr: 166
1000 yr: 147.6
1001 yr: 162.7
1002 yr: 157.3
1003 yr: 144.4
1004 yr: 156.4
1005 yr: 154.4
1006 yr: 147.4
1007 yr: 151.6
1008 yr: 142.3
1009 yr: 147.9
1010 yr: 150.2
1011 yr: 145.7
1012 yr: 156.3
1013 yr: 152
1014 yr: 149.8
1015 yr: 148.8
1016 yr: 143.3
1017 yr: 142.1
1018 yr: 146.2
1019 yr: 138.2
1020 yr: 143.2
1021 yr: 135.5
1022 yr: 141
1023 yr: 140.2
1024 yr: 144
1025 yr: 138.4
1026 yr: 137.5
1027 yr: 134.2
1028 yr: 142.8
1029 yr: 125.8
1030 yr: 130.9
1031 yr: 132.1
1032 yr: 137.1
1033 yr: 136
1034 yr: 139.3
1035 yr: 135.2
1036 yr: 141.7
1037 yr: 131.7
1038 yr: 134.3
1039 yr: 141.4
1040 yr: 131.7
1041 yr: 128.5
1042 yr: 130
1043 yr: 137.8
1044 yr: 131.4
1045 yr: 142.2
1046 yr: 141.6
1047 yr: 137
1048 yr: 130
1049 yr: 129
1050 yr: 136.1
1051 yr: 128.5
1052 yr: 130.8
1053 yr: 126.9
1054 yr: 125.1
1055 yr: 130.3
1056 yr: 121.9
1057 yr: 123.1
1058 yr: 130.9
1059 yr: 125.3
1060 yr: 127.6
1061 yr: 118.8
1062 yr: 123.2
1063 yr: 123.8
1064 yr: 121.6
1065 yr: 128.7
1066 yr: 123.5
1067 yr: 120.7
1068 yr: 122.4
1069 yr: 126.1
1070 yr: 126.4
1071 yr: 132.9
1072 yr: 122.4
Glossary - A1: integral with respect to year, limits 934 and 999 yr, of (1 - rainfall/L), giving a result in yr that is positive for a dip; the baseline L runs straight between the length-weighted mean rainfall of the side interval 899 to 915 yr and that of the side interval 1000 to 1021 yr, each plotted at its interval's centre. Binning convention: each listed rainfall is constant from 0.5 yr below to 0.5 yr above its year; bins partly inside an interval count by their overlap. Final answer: 4.3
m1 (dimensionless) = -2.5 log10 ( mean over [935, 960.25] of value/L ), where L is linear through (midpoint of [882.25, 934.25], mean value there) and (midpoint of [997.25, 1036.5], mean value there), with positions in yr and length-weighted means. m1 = 0.13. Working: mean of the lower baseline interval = 165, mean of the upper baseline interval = 145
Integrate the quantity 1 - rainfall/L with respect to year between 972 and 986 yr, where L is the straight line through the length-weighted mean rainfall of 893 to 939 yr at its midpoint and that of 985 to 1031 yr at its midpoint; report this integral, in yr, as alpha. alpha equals 0.6 yr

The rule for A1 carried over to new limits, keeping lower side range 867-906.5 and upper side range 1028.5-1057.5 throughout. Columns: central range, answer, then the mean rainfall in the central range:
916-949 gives 4.3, 145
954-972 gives 2.2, 138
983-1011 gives -1.9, 157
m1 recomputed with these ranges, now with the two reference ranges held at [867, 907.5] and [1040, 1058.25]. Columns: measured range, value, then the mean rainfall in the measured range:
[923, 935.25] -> 0.17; 144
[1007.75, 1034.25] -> -0.01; 142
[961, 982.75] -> 0.08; 143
